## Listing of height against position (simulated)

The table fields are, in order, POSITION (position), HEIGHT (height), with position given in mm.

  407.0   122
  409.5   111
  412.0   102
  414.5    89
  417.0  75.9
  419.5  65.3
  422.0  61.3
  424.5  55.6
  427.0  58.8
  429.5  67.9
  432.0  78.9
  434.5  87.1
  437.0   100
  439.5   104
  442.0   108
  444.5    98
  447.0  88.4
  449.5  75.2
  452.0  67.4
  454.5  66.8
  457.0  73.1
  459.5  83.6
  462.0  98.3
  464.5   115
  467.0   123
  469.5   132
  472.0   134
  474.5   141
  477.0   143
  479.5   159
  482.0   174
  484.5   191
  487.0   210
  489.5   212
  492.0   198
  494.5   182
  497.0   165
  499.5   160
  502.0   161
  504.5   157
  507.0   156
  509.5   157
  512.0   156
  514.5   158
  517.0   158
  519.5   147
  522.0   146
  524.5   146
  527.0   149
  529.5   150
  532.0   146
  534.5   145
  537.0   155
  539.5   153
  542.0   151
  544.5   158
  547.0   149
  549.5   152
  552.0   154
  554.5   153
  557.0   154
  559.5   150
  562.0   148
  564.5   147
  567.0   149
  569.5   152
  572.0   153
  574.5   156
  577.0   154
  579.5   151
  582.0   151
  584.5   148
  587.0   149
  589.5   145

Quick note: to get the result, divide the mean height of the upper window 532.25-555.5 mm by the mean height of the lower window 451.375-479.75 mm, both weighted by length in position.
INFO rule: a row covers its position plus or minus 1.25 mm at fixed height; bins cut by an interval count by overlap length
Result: 1.37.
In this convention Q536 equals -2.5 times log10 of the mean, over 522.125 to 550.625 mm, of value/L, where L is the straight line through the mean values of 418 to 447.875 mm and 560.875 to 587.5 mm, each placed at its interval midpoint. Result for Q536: -0.140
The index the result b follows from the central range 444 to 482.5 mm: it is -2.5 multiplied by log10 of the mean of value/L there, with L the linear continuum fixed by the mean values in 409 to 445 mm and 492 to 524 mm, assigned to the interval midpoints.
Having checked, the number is 0.09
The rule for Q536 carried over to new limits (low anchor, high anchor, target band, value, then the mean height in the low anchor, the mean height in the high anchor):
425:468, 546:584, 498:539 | -0.213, 87.1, 151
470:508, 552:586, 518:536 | 0.094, 169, 151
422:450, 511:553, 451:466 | 0.172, 83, 151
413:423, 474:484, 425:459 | 0.274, 73.9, 158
